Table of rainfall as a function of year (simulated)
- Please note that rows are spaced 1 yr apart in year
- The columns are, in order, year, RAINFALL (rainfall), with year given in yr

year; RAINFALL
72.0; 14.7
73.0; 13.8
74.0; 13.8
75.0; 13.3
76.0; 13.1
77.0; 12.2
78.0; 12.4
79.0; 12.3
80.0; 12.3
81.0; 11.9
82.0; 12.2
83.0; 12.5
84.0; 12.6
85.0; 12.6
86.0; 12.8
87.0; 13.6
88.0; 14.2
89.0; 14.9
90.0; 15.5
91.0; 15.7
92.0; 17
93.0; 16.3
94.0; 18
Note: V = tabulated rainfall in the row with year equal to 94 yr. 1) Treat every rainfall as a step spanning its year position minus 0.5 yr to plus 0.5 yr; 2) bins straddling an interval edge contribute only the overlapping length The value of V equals 18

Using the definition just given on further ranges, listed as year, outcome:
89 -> 14.9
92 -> 17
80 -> 12.3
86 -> 12.8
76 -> 13.1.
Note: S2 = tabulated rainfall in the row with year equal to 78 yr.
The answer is 12.4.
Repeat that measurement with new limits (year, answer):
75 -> 13.3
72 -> 14.7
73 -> 13.8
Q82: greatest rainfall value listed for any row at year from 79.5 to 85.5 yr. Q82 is 12.6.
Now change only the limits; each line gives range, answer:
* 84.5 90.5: 15.5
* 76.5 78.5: 12.4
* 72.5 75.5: 13.8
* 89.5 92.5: 17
